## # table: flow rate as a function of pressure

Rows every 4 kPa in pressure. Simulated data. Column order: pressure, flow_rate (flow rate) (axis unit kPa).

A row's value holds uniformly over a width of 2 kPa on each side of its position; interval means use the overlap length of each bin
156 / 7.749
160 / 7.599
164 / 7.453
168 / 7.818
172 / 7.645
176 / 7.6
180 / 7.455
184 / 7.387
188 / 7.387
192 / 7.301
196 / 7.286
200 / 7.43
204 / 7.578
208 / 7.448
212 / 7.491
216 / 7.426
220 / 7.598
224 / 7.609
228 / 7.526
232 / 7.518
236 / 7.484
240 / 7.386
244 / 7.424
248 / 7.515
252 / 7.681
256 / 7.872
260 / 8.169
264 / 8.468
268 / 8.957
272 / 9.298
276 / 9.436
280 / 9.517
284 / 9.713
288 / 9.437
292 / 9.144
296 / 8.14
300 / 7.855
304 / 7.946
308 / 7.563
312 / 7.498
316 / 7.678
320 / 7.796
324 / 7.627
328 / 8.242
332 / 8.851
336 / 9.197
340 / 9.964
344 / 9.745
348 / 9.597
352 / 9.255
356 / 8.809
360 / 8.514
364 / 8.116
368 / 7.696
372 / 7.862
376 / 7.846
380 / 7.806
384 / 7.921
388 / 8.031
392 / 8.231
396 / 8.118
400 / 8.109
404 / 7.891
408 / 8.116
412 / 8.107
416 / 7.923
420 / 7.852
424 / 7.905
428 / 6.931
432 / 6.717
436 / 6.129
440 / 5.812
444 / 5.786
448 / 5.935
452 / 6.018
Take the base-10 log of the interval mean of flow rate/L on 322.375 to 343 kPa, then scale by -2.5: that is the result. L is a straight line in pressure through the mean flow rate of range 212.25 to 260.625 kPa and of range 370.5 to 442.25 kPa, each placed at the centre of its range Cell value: -0.16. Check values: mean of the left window 7.58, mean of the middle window 8.84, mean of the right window 7.62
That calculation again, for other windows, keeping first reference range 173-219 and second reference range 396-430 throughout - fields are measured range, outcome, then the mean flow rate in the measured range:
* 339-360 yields -0.21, 9.36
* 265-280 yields -0.21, 9.22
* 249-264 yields -0.06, 7.96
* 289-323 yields -0.05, 7.99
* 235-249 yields 0.01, 7.45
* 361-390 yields -0.02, 7.92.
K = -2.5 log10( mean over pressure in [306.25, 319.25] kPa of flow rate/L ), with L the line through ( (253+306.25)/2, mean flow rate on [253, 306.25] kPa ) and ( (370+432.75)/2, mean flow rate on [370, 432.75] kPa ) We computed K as 0.12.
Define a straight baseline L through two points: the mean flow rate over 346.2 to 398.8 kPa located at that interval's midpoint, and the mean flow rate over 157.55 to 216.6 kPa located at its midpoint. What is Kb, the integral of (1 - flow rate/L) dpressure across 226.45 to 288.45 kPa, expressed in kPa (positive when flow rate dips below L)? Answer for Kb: -4.1 kPa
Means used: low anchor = 7.49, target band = 8.32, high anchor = 8.28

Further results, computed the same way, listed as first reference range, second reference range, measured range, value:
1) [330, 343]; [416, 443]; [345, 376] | 0.73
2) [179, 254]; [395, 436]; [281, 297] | -3.50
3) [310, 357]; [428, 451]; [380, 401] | -2.12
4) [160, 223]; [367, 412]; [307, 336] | -0.68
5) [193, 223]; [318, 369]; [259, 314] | -3.13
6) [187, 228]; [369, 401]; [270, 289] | -4.49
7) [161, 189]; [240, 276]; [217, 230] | 0.59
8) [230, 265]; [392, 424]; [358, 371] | -0.25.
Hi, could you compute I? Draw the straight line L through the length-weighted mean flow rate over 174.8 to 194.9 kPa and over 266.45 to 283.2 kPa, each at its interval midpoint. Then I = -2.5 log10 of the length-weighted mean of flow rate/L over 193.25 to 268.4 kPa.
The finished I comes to 0.10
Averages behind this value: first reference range 7.41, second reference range 9.34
